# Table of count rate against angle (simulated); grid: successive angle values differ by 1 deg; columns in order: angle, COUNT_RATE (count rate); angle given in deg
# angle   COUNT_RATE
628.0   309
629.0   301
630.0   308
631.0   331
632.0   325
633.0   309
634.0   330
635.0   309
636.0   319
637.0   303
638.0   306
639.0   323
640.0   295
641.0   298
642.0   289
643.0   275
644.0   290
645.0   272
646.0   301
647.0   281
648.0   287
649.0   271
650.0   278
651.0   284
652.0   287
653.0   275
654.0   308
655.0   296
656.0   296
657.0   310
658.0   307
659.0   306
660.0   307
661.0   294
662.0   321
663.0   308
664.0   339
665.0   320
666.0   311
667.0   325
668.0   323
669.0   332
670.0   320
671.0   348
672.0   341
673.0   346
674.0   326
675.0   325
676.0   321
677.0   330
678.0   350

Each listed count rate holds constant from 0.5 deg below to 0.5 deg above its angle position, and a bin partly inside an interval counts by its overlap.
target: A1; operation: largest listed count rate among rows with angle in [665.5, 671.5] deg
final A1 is 348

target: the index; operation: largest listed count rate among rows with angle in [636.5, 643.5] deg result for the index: 323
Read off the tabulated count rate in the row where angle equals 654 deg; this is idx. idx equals 308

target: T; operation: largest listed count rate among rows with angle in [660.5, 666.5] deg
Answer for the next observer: 339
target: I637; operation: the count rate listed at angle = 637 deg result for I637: 303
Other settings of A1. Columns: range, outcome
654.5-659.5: 310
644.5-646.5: 301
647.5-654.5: 308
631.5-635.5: 330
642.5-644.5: 290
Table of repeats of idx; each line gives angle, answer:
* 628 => 309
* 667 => 325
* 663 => 308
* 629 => 301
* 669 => 332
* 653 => 275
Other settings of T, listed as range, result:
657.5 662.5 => 321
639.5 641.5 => 298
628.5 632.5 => 331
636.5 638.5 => 306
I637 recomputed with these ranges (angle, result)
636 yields 319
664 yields 339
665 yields 320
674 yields 326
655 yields 296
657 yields 310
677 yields 330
